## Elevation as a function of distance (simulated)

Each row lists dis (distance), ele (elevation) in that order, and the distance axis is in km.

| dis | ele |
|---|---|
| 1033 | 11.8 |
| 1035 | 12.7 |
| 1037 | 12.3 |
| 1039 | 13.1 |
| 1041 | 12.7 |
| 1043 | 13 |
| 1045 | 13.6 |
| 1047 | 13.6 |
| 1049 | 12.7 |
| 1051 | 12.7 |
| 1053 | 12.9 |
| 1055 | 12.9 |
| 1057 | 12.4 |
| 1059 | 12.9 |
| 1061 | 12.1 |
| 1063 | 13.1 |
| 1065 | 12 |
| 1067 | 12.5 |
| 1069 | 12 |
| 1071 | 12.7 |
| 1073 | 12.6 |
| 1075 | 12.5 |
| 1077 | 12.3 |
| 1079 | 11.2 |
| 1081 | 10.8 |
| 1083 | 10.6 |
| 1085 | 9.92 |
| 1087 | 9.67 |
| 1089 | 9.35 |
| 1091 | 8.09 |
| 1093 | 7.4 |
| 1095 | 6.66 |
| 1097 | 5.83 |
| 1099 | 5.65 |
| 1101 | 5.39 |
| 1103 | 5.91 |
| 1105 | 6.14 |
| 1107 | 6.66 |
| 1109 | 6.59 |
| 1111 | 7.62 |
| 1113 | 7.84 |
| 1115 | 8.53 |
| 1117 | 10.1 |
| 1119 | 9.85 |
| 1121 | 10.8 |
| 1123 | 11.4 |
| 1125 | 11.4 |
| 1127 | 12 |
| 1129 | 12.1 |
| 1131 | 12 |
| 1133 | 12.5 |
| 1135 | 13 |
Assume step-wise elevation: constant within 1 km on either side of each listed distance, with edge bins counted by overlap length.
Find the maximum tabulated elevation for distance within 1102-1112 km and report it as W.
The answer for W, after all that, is 7.62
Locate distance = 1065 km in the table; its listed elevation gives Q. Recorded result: 12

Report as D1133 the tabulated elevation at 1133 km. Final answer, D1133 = 12.5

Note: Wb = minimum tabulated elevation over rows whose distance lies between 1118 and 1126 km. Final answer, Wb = 9.85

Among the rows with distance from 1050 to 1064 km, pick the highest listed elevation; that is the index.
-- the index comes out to 13.1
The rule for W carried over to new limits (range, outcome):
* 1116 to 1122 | 10.8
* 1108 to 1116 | 8.53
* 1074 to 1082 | 12.5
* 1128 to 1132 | 12.1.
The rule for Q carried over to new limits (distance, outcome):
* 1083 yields 10.6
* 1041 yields 12.7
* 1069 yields 12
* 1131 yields 12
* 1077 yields 12.3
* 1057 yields 12.4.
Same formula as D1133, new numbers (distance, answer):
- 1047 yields 13.6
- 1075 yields 12.5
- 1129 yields 12.1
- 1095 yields 6.66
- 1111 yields 7.62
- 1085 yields 9.92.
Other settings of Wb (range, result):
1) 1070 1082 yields 10.8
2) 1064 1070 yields 12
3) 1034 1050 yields 12.3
